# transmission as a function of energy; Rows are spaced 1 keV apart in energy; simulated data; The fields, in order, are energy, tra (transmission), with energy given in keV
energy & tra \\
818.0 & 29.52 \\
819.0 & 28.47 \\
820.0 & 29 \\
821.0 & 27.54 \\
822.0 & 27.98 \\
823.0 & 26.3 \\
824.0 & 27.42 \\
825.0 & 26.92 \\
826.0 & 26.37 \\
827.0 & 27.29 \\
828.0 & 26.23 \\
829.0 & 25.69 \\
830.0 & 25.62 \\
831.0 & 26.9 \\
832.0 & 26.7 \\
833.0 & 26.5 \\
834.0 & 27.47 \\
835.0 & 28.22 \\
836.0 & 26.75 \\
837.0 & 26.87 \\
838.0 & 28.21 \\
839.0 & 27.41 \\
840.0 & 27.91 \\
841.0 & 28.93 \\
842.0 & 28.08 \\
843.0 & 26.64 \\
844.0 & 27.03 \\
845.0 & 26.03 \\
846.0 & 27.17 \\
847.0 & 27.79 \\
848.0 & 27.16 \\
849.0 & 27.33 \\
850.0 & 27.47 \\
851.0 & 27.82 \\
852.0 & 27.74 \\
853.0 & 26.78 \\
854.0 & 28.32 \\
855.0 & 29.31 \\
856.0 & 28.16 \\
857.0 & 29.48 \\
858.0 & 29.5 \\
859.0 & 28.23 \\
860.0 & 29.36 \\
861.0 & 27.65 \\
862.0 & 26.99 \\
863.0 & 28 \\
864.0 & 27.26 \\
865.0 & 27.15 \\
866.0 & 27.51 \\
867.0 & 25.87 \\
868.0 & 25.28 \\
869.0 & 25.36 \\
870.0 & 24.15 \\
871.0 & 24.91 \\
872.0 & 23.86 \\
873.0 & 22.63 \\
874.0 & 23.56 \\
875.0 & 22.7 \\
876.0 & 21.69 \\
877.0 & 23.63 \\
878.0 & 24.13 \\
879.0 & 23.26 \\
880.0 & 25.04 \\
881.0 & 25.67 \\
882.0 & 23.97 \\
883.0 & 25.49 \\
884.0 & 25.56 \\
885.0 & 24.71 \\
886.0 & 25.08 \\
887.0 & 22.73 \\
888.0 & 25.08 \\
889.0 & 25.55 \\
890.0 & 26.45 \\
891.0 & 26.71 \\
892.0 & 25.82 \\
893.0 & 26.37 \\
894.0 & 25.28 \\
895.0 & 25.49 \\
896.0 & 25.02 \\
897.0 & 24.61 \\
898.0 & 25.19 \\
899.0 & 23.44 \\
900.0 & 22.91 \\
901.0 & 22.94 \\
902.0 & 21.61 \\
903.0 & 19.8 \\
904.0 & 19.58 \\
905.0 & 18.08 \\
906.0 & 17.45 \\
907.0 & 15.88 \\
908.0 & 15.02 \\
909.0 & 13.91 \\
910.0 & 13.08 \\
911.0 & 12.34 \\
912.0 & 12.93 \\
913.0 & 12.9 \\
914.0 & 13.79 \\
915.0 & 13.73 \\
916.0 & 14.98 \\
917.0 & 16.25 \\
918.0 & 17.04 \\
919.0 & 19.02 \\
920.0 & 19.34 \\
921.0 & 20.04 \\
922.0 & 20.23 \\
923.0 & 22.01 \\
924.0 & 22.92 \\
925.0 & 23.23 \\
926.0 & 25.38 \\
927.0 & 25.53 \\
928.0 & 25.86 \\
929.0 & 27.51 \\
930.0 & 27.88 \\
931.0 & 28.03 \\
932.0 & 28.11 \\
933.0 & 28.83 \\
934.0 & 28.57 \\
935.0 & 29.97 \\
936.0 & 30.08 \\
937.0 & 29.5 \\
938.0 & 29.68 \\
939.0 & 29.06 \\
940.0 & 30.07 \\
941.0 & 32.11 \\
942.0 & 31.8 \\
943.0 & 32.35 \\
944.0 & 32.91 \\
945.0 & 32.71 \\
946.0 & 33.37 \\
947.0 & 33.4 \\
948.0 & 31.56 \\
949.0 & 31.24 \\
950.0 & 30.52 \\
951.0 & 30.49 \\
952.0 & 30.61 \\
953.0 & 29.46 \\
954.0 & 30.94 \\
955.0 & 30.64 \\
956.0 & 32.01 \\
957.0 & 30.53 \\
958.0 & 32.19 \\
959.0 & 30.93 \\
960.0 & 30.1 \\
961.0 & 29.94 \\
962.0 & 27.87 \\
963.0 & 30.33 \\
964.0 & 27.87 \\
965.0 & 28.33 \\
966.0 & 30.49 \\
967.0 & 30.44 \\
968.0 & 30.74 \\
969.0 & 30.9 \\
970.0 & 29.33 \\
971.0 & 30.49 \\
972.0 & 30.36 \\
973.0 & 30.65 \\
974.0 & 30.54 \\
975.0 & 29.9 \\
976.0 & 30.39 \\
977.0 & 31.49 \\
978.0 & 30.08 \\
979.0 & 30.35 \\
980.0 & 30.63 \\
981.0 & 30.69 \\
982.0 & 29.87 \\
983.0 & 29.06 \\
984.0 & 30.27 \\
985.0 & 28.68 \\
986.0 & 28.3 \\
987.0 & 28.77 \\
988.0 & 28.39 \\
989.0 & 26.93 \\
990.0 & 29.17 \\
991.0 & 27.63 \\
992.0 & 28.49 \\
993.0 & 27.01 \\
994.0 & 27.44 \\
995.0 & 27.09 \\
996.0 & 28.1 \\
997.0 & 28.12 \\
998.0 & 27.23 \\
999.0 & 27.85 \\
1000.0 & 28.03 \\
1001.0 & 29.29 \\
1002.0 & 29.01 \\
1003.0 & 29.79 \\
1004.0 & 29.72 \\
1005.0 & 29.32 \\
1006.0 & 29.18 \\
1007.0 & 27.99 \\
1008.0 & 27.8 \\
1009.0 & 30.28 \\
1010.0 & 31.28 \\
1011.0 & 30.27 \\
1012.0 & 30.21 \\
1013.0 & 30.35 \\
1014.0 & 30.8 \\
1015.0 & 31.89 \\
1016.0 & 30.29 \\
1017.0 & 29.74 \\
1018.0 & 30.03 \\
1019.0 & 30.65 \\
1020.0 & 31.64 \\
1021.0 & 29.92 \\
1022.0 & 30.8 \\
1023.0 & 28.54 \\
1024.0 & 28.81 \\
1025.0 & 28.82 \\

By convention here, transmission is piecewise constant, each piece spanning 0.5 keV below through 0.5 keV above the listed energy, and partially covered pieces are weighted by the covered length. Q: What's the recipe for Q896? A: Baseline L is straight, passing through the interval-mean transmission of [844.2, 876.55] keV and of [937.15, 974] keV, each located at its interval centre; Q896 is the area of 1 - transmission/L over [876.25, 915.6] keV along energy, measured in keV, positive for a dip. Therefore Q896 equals 9.2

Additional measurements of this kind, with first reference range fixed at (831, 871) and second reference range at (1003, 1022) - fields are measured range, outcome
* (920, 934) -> 1.81 keV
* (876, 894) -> 1.95 keV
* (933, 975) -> -2.13 keV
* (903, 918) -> 6.95 keV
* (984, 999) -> 0.86 keV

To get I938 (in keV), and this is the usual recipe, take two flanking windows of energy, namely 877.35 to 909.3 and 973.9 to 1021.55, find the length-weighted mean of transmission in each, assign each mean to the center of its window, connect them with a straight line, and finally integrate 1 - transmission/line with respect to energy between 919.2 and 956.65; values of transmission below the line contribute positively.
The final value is -3.88 keV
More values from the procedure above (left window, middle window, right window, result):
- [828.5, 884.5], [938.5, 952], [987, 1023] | -1.7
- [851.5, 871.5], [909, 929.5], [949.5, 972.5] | 7.3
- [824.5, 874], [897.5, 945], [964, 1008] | 9.2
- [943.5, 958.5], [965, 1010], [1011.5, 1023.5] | 2.4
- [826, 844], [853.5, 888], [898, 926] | -4.1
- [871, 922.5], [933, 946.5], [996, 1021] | -3.5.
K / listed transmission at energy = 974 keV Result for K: 30.54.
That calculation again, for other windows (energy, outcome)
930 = 27.88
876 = 21.69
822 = 27.98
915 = 13.73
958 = 32.19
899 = 23.44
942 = 31.8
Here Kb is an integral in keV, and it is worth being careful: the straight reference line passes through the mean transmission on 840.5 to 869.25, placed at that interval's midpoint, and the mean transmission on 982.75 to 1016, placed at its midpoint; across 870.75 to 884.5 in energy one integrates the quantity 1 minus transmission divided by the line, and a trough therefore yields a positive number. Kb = 1.9 keV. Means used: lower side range 27.6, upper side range 28.9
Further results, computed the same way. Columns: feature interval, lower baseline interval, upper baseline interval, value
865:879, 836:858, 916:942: 1.4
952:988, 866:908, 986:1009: -3.9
